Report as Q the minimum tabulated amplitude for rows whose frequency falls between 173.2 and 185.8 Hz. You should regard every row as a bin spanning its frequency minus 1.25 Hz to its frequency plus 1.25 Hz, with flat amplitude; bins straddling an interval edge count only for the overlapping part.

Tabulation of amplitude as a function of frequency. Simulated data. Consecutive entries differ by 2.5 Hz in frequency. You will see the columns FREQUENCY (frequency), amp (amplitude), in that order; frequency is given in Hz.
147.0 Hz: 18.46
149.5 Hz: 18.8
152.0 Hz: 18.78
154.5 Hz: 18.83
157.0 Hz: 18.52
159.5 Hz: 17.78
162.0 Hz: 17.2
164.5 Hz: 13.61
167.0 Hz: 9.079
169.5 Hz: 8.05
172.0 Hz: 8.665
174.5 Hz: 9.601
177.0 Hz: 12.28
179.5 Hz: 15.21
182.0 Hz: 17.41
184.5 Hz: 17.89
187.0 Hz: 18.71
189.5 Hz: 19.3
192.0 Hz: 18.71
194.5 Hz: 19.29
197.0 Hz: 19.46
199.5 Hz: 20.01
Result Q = 9.601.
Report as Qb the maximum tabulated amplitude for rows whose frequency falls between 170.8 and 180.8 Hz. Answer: 15.21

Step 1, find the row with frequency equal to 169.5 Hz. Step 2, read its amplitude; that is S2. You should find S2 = 8.05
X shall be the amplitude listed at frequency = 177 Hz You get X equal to 12.28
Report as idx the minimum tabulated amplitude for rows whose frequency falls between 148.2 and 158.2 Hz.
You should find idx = 18.52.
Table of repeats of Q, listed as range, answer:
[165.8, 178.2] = 8.05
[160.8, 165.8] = 13.61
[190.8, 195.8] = 18.71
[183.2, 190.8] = 17.89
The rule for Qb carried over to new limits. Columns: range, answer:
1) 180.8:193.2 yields 19.3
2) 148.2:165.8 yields 18.83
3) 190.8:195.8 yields 19.29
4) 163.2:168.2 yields 13.61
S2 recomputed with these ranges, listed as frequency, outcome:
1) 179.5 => 15.21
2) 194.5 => 19.29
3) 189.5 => 19.3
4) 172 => 8.665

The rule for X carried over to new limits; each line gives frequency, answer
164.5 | 13.61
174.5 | 9.601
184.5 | 17.89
